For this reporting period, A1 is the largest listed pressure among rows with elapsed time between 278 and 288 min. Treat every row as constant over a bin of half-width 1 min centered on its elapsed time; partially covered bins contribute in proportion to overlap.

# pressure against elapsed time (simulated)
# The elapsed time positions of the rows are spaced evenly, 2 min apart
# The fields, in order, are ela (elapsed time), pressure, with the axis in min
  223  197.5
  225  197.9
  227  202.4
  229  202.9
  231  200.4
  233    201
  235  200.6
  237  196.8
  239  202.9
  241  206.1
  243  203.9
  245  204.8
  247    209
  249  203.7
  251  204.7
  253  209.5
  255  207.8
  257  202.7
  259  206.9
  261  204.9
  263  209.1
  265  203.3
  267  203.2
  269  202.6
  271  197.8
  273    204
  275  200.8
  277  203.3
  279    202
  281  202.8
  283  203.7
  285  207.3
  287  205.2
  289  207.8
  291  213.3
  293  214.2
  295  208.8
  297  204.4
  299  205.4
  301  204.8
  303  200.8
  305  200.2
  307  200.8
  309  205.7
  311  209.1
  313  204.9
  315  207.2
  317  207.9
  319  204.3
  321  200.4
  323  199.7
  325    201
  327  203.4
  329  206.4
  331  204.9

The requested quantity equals 207.3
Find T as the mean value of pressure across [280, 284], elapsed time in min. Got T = 203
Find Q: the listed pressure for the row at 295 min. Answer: 208.8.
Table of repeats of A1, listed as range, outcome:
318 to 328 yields 204.3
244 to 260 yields 209.5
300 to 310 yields 205.7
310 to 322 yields 209.1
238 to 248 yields 209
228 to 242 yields 206.1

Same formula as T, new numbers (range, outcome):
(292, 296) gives 212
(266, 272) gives 201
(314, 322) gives 205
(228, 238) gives 200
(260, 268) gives 205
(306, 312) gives 205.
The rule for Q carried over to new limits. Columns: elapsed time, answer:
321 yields 200.4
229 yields 202.9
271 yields 197.8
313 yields 204.9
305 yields 200.2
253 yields 209.5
